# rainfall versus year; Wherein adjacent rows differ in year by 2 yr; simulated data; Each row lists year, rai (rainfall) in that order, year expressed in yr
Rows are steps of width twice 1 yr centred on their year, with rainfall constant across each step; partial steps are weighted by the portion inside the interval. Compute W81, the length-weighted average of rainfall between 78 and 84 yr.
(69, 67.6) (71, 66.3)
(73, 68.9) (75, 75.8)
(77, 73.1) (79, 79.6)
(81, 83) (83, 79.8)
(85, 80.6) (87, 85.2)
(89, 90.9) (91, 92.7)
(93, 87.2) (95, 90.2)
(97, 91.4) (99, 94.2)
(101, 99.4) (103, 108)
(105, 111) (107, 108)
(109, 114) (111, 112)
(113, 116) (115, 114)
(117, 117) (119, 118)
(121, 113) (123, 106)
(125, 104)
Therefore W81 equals 80.8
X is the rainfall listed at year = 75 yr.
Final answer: 75.8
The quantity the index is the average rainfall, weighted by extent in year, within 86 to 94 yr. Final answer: 89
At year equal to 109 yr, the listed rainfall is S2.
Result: 114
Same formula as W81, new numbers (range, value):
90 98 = 90.4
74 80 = 76.2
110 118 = 115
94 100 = 91.9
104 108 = 110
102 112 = 111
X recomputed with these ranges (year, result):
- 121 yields 113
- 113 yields 116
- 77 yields 73.1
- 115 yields 114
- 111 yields 112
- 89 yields 90.9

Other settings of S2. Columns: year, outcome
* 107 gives 108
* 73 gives 68.9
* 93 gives 87.2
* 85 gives 80.6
